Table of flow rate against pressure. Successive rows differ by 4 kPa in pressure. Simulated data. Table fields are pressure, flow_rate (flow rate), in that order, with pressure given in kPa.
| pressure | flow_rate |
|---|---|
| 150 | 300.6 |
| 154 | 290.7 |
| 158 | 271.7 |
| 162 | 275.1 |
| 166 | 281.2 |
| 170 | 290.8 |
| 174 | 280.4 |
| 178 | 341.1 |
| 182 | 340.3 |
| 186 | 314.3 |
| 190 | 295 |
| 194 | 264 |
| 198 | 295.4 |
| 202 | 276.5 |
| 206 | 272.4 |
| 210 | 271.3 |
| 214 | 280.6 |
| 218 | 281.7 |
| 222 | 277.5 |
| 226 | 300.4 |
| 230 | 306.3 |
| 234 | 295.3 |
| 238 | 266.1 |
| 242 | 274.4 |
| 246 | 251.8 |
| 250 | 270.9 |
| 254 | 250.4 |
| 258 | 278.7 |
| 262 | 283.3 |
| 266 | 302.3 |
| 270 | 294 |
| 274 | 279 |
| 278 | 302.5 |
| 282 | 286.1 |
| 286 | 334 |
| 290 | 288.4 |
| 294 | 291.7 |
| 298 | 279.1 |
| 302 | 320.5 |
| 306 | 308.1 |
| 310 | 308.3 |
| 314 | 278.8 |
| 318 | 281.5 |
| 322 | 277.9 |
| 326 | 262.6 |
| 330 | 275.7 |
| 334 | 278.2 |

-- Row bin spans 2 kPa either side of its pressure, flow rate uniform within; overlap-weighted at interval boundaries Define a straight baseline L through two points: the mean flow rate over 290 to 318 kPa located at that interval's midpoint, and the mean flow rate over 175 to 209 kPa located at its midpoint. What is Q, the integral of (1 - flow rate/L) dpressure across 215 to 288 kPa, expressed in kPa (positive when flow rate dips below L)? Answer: 2.9 kPa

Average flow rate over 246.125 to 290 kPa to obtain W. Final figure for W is 287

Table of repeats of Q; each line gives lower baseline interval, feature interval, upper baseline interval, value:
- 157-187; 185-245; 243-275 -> 0.91 kPa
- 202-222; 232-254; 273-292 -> 1.28 kPa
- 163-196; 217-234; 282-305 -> 0.46 kPa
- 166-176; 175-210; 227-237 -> -1.05 kPa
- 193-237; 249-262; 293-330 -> 0.78 kPa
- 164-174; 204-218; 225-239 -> 0.71 kPa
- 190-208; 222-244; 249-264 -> -1.06 kPa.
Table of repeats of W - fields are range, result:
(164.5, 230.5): 292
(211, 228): 284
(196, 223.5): 279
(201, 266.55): 278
